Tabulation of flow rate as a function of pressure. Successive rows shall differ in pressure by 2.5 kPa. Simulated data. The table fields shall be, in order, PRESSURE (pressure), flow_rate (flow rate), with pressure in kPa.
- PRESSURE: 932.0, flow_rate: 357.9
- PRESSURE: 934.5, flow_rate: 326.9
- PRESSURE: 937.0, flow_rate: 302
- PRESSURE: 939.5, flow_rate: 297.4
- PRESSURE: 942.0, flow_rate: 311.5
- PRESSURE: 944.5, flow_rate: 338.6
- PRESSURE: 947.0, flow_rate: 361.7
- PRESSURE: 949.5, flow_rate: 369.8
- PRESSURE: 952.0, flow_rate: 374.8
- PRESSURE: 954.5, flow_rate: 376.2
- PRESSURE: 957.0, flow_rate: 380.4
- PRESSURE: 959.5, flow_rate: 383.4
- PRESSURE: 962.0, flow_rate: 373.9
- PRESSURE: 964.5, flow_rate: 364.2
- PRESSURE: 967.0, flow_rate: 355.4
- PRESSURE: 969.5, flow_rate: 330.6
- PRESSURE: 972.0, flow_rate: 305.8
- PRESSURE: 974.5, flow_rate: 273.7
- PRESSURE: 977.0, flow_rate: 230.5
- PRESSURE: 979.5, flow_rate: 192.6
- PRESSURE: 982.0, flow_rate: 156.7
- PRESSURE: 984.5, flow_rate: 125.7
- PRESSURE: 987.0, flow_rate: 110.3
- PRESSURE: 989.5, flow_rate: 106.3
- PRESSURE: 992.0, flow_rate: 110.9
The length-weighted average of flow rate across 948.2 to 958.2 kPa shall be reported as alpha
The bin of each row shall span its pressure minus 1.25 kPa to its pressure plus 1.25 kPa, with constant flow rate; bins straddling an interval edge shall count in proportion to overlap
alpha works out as 375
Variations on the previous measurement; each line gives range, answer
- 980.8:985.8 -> 141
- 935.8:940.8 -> 300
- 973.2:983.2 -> 214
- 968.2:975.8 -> 303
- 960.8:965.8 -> 369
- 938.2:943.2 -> 304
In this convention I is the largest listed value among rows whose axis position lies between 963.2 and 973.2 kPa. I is 364.2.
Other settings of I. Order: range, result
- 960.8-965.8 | 373.9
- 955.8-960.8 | 383.4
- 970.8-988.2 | 305.8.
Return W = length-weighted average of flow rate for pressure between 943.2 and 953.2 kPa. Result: 361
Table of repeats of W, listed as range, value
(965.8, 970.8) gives 343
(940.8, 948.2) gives 337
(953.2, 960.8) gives 380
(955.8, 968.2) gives 371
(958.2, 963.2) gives 379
